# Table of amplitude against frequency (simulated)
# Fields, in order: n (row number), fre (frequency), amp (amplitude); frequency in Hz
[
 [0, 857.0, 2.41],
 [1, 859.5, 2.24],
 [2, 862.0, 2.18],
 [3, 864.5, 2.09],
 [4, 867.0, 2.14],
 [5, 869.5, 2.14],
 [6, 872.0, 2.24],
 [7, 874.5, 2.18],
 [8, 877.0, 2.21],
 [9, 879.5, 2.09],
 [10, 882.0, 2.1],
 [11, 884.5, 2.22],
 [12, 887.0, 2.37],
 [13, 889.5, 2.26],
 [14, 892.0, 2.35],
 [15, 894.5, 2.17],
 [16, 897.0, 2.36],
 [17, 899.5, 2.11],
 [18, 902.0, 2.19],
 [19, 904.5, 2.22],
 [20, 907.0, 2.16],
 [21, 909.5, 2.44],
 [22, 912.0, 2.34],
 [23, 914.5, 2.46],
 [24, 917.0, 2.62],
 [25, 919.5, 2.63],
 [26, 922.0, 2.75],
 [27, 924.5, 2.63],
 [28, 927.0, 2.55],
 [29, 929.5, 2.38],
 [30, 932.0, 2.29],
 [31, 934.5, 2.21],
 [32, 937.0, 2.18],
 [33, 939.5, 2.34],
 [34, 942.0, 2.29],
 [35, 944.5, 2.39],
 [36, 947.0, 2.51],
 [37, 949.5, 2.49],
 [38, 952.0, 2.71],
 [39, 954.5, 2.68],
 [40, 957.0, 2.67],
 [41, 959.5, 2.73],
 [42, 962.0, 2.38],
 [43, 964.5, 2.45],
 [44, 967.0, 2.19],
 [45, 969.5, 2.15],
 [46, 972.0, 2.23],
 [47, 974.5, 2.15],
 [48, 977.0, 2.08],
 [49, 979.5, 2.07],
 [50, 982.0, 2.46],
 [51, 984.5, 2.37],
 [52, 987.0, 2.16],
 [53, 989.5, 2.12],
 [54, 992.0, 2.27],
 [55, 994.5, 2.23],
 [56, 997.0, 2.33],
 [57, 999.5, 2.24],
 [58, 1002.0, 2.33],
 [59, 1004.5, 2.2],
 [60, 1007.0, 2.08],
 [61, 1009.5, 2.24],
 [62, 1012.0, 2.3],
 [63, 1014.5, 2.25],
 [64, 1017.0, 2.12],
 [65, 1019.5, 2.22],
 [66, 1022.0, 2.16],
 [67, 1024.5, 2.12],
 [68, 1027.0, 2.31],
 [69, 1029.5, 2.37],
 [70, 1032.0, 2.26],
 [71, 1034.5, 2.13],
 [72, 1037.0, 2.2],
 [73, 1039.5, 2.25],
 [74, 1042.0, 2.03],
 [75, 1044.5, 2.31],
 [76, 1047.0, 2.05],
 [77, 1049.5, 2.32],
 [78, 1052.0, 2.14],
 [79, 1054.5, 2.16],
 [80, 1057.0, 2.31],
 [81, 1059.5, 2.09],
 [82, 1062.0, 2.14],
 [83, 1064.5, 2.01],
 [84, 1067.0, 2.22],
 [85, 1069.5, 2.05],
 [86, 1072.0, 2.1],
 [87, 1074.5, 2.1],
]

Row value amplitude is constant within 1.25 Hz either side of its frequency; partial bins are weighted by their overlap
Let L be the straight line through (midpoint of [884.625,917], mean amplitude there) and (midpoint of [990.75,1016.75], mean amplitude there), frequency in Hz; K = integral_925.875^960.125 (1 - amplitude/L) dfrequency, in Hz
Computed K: -2.7 Hz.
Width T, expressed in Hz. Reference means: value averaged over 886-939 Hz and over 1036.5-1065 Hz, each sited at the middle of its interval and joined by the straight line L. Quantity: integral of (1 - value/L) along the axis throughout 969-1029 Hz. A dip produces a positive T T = 0.6 Hz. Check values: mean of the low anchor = 2.36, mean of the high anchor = 2.17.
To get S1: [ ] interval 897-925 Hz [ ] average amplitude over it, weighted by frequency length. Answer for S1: 2.41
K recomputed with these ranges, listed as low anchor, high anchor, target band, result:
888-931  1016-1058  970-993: 0.7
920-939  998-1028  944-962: -1.7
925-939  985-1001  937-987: -1.9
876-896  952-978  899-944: -1.6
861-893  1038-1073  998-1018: -0.5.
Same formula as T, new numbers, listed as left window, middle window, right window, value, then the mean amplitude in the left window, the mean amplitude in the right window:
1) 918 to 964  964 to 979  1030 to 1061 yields 1.3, 2.49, 2.19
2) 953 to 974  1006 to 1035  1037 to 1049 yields 0.4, 2.43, 2.17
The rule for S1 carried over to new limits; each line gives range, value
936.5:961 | 2.51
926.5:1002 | 2.34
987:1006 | 2.24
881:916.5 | 2.28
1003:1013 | 2.21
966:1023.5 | 2.21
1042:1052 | 2.19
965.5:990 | 2.2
